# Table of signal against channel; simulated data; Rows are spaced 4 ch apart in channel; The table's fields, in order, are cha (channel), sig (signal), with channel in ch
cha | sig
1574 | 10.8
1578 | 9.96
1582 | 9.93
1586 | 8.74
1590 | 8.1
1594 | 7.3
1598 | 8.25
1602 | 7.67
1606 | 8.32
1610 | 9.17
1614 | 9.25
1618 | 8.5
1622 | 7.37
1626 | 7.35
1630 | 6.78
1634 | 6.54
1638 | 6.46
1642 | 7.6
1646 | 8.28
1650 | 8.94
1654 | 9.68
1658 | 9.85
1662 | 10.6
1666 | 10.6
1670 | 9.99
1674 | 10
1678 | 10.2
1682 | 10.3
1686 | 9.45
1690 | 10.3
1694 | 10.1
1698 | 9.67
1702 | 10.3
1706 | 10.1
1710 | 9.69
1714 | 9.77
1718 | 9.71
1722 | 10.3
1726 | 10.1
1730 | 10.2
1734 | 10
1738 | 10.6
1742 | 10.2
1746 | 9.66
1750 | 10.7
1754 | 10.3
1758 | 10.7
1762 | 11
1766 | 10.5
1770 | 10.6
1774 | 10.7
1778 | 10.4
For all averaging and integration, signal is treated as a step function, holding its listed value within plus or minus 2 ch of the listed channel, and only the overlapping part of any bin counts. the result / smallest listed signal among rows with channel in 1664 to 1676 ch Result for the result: 9.99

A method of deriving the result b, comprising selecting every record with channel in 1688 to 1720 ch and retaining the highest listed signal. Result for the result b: 10.3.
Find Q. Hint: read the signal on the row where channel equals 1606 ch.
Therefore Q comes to 8.32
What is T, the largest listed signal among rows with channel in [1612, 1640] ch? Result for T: 9.25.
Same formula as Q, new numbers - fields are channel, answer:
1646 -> 8.28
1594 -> 7.3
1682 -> 10.3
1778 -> 10.4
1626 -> 7.35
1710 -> 9.69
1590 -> 8.1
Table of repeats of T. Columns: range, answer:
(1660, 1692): 10.6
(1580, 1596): 9.93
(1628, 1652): 8.94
